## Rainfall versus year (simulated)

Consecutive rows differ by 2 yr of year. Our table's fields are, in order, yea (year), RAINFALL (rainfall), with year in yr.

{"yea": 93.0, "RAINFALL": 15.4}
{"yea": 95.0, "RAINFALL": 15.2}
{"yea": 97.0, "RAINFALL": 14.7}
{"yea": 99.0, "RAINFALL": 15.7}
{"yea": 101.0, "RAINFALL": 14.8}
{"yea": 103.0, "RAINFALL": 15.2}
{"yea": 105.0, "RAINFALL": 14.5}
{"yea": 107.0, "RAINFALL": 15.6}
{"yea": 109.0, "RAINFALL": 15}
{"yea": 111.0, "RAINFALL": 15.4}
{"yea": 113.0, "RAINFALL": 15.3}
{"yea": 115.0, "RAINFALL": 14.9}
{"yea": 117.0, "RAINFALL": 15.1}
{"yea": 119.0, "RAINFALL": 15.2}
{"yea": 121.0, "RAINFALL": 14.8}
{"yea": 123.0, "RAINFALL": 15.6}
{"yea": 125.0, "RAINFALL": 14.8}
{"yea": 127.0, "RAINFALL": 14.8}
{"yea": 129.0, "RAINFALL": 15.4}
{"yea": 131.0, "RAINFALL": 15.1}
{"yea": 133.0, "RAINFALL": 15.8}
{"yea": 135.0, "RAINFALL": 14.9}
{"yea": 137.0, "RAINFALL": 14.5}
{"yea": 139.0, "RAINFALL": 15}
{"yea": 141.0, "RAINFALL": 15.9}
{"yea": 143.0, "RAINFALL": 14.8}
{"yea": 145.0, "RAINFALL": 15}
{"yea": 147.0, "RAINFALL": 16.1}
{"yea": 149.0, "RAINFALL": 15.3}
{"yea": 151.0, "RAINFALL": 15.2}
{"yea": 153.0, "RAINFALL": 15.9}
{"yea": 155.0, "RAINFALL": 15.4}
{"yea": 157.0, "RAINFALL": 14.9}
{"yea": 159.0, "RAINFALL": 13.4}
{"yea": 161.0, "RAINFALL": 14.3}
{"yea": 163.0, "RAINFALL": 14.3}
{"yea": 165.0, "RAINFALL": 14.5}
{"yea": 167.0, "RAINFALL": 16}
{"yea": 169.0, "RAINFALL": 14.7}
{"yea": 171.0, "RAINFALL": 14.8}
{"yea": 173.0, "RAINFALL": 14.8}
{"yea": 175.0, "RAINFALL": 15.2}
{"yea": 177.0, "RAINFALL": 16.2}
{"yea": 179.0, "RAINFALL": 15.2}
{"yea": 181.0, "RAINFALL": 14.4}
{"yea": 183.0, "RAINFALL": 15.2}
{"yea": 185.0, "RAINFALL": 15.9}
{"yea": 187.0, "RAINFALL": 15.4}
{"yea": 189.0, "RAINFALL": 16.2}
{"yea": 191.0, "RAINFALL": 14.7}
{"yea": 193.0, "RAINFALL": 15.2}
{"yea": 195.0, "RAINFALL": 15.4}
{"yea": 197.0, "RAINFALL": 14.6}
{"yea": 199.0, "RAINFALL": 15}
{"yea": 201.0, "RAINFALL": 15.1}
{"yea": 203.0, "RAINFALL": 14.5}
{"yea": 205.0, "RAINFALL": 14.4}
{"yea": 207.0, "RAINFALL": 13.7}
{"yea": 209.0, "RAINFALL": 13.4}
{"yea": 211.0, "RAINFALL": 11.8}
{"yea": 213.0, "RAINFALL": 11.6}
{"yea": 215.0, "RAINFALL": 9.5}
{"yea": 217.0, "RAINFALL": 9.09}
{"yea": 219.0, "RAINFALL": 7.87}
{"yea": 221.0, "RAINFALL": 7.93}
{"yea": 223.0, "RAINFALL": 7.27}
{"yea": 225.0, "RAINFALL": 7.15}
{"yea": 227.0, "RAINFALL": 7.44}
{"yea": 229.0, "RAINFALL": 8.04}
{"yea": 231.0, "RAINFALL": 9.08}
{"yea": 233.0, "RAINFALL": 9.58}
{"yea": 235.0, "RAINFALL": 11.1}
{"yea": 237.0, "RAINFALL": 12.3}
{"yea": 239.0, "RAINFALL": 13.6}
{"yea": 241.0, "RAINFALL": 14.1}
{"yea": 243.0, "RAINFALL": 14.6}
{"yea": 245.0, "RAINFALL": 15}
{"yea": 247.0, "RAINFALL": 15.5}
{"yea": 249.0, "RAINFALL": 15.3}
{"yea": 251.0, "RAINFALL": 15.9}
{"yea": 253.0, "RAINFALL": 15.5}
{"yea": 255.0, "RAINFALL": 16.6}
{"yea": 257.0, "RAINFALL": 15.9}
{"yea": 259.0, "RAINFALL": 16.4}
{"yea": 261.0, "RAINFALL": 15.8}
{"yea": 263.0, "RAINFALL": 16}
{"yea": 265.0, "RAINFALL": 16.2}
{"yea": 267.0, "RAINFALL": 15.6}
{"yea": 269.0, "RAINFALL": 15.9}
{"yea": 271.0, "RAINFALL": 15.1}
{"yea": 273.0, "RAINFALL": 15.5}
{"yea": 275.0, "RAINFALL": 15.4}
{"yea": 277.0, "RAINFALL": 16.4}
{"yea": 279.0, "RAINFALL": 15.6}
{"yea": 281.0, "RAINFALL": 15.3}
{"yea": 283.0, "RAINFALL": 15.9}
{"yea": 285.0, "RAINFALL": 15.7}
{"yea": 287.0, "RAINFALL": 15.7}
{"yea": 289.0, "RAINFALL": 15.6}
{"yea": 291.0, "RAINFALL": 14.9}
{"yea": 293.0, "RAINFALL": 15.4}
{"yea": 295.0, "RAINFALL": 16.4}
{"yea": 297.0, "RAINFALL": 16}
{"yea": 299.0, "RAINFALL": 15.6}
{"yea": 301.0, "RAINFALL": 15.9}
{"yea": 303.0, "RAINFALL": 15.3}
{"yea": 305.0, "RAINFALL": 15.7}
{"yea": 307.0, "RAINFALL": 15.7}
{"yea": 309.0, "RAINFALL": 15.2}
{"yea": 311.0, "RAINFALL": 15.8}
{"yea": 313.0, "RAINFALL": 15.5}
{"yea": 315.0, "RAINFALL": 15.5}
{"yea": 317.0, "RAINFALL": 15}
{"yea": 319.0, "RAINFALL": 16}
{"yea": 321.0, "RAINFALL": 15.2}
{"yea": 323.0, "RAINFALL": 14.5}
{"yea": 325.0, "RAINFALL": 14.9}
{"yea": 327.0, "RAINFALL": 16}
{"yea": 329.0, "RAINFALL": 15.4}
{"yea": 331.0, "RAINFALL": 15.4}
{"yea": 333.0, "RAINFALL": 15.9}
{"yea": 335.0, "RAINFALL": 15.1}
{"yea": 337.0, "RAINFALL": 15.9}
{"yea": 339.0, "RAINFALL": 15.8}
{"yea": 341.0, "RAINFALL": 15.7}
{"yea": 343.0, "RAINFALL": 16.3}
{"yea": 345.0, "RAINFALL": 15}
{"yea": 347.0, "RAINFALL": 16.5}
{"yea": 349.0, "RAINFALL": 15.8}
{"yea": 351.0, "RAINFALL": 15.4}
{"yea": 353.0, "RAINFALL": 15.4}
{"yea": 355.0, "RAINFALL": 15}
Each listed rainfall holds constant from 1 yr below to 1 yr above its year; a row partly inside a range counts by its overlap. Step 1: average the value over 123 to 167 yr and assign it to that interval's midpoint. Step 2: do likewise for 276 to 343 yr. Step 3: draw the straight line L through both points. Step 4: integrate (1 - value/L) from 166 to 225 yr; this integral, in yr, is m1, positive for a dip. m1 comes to 6.6 yr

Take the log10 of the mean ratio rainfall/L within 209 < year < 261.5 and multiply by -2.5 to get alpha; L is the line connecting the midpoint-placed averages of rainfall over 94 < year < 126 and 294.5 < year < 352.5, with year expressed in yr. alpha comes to 0.265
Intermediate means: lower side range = 15.1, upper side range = 15.6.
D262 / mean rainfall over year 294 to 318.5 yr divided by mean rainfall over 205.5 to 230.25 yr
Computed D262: 1.62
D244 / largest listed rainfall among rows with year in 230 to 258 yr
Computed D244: 16.6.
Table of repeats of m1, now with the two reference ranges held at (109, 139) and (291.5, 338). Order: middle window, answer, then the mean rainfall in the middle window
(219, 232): 6.4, 7.82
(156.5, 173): 0.6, 14.6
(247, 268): -0.7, 15.9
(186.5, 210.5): 0.9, 14.7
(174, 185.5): -0.1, 15.3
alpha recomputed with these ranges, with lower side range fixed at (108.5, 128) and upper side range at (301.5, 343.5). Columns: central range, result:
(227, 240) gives 0.42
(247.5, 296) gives -0.02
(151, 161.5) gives 0.02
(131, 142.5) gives 0.00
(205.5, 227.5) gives 0.48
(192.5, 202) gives 0.01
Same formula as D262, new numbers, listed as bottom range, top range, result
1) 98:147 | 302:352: 1.03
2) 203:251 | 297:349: 1.36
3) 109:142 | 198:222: 0.79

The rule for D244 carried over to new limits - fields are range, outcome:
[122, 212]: 16.2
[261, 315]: 16.4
